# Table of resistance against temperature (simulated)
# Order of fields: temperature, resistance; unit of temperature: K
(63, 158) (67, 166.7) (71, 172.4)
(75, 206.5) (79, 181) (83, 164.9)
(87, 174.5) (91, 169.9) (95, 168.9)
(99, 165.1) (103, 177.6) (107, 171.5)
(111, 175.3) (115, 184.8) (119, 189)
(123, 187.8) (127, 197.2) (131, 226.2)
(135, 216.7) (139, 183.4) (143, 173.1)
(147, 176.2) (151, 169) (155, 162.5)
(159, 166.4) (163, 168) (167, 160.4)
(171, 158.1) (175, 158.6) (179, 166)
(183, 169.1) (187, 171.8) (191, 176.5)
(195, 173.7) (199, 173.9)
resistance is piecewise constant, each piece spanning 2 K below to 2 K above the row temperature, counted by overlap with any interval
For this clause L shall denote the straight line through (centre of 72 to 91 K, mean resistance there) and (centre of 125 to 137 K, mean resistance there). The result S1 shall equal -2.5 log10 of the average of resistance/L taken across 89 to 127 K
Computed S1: 0.12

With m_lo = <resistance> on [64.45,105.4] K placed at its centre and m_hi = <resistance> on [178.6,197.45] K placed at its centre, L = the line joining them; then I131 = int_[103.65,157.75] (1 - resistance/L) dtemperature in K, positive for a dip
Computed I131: -3.7 K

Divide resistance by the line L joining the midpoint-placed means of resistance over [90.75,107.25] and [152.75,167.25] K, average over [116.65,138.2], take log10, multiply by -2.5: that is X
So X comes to -0.20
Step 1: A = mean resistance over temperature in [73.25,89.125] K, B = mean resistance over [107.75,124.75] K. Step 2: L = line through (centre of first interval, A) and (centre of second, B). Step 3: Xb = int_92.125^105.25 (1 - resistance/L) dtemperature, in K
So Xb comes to 0.8 K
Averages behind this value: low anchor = 181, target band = 171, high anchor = 183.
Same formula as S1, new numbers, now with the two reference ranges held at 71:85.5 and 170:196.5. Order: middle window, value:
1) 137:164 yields 0.007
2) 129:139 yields -0.220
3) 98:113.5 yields 0.032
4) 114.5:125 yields -0.065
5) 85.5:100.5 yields 0.066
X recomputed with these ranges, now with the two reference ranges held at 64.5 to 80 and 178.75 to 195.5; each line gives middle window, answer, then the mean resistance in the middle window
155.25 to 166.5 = 0.05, 166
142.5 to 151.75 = 0.01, 173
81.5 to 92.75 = 0.06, 170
